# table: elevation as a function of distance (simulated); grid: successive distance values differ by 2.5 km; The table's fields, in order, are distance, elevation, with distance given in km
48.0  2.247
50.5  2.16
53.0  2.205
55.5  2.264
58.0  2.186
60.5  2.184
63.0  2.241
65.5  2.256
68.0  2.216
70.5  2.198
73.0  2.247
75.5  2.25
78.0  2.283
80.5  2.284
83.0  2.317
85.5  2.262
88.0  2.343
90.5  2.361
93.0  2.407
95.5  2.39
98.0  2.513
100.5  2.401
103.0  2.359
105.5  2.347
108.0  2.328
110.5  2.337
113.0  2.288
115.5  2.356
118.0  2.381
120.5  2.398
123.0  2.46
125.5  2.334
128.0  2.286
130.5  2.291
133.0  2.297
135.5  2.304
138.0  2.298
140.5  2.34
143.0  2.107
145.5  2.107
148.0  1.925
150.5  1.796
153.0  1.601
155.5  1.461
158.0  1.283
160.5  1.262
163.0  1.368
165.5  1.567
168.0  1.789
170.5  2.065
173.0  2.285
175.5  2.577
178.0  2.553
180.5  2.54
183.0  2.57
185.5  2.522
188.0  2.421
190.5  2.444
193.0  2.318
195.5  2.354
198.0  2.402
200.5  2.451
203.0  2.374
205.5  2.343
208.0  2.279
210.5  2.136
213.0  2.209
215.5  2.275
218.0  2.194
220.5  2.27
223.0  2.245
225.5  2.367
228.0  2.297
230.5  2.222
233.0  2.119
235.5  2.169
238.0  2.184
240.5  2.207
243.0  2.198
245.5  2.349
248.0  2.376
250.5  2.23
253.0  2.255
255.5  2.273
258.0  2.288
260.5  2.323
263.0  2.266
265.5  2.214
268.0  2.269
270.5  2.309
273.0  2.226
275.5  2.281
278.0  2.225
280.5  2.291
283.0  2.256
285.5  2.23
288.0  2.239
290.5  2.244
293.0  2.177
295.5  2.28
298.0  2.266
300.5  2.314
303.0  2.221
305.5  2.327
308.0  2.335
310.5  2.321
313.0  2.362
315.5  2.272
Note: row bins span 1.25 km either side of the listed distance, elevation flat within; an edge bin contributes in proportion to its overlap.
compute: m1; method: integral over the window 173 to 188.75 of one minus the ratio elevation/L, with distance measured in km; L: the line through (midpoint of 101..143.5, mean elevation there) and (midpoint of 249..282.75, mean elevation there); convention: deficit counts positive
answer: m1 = -1.44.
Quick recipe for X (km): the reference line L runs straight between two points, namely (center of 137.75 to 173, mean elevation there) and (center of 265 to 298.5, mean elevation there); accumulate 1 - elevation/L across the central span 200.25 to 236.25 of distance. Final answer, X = -4.34 km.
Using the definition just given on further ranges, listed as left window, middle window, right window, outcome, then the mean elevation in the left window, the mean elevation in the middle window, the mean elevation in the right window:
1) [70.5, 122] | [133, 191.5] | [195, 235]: 6.4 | 2.34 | 2.06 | 2.28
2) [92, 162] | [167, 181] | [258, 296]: -0.7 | 2.16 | 2.3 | 2.26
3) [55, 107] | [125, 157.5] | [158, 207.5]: 2.6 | 2.3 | 2.06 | 2.2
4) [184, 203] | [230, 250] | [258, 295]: 0.8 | 2.42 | 2.23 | 2.26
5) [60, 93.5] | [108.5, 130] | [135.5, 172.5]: -3.5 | 2.27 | 2.35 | 1.81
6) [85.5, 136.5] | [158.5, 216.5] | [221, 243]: 1.6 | 2.36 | 2.21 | 2.23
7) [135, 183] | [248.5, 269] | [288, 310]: -0.8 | 1.97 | 2.27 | 2.27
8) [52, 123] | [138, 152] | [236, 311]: 1.4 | 2.31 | 2.07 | 2.26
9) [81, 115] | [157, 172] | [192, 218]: 4.9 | 2.36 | 1.57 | 2.31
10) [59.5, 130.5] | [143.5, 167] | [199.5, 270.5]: 7.0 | 2.32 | 1.61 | 2.26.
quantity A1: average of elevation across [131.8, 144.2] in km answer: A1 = 2.27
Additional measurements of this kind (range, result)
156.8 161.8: 1.27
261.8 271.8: 2.26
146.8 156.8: 1.69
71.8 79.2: 2.26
